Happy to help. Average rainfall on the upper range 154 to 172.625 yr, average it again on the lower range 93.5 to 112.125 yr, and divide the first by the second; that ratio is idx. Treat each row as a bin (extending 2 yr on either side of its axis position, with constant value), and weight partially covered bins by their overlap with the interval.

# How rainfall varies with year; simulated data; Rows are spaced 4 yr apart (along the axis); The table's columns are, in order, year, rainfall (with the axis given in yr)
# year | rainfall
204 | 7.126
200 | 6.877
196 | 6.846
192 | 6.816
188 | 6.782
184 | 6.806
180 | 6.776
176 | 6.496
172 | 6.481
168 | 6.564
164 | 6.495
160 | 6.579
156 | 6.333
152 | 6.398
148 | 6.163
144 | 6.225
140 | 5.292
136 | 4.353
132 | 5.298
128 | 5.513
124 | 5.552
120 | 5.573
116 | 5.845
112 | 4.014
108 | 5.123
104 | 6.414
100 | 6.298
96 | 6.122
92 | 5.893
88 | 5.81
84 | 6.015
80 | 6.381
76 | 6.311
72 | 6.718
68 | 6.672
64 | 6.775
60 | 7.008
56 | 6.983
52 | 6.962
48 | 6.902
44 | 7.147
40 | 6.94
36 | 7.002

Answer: 1.13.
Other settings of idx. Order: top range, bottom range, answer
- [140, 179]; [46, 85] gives 0.95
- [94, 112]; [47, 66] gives 0.83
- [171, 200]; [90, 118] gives 1.19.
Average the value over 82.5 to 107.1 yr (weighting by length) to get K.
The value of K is 6.05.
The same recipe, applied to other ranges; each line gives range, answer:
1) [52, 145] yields 5.94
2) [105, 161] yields 5.59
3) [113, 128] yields 5.53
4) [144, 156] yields 6.28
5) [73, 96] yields 6.11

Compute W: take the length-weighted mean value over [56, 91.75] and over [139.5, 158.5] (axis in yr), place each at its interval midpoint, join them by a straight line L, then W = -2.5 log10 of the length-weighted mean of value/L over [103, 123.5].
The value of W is 0.18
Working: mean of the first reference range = 6.46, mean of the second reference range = 6.16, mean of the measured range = 5.36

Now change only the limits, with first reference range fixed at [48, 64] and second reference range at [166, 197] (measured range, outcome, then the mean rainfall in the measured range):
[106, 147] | 0.27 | 5.3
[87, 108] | 0.14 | 6.03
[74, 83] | 0.10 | 6.31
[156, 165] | 0.04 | 6.5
